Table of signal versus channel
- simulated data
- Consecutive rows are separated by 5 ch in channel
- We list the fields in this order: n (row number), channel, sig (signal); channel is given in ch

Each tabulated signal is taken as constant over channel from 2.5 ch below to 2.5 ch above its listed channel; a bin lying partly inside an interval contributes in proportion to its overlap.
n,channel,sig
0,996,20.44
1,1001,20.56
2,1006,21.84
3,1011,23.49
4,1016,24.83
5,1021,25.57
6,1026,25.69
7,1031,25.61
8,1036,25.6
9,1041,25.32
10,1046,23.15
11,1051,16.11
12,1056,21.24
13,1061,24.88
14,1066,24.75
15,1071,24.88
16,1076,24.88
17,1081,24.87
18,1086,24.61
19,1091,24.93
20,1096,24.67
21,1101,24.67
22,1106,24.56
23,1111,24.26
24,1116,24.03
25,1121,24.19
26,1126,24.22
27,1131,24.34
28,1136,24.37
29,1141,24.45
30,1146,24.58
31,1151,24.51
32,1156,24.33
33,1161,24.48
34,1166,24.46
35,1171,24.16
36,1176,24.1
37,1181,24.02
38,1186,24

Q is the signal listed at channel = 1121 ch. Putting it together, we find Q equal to 24.19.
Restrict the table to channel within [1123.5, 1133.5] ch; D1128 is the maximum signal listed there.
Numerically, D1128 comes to 24.34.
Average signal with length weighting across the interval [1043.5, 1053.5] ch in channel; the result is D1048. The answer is 19.6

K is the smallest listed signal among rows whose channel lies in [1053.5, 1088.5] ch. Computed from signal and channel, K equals 21.24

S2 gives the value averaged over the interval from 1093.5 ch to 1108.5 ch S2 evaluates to 24.6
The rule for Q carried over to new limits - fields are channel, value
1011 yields 23.49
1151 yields 24.51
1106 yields 24.56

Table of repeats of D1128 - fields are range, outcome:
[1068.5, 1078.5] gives 24.88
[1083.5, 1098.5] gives 24.93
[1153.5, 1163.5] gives 24.48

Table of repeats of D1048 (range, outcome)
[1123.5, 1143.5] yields 24.3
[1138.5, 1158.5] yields 24.5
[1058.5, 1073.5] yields 24.8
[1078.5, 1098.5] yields 24.8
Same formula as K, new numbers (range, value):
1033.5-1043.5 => 25.32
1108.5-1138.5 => 24.03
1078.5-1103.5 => 24.61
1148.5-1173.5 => 24.16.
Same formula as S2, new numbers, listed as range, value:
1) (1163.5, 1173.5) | 24.3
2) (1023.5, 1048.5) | 25.1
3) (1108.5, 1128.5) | 24.2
